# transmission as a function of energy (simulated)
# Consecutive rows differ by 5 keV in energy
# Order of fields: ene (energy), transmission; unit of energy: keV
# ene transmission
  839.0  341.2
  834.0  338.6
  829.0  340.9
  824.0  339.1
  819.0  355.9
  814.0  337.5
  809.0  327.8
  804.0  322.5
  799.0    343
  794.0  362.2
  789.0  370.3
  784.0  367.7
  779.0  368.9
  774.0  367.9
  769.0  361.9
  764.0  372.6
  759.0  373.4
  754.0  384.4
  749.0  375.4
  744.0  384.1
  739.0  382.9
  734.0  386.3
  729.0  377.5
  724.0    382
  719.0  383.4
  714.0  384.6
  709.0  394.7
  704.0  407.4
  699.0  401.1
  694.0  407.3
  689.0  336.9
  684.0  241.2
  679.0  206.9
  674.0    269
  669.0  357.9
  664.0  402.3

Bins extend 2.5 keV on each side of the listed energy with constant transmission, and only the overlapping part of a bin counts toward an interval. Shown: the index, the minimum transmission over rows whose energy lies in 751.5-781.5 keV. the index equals 361.9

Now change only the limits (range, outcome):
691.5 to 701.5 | 401.1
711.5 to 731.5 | 377.5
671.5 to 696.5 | 206.9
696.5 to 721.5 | 383.4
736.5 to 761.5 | 373.4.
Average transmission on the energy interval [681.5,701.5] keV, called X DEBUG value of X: 347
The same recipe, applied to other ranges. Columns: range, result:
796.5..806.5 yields 333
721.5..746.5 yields 383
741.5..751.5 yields 380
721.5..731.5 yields 380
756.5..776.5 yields 369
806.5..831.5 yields 340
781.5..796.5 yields 367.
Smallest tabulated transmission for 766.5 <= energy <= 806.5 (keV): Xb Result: 322.5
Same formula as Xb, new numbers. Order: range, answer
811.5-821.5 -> 337.5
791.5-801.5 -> 343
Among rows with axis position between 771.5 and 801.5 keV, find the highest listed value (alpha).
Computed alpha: 370.3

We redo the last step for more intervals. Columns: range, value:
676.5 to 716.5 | 407.4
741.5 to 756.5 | 384.4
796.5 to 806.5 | 343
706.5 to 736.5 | 394.7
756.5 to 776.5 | 373.4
